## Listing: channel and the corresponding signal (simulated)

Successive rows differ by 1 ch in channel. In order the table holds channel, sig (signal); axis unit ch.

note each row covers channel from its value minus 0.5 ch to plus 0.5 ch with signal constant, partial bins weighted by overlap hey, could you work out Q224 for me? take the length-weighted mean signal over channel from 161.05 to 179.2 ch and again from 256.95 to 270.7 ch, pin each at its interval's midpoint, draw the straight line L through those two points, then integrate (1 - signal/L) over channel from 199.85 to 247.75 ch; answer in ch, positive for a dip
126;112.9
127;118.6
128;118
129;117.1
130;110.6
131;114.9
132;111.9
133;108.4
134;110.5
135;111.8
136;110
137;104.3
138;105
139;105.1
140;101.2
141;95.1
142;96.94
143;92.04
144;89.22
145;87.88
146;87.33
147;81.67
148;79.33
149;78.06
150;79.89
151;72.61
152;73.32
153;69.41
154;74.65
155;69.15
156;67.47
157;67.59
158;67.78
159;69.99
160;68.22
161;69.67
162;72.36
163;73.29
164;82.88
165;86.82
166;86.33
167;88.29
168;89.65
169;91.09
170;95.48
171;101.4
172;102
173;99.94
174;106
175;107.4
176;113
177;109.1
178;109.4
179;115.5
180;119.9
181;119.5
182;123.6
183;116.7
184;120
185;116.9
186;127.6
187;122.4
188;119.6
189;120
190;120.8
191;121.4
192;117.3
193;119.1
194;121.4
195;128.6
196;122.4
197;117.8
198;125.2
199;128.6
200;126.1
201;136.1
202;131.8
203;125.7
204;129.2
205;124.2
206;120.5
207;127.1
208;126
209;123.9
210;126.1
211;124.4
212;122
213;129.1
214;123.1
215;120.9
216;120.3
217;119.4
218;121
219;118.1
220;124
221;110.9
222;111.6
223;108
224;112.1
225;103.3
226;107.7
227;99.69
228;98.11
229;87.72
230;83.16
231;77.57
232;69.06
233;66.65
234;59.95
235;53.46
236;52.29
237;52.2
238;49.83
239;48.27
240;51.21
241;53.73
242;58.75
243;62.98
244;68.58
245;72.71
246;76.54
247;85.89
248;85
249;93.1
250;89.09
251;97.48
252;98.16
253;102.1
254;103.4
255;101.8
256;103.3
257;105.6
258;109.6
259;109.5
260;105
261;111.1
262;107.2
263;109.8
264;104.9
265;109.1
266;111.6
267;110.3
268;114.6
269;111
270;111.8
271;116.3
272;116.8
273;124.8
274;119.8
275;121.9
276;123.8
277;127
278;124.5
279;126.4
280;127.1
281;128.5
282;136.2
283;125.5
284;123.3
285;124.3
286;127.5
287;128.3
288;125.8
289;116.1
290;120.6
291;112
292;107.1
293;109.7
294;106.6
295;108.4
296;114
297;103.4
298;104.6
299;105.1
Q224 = 2.40 ch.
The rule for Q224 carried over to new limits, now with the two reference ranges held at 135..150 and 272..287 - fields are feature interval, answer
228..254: 9.8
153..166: 3.3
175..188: -1.8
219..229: 0.4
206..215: -1.2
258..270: 1.2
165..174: 0.5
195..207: -2.1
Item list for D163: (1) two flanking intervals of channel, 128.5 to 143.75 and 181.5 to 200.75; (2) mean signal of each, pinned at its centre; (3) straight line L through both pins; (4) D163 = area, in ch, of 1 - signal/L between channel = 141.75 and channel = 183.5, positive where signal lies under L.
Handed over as 9.1 ch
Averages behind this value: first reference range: 106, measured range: 89.3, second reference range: 122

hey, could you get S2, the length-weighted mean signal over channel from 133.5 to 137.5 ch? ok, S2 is 109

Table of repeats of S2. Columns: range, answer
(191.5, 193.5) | 118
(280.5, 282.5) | 132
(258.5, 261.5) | 109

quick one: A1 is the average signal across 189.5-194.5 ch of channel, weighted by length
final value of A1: 120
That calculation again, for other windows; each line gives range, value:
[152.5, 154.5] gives 72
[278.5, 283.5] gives 129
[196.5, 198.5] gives 122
